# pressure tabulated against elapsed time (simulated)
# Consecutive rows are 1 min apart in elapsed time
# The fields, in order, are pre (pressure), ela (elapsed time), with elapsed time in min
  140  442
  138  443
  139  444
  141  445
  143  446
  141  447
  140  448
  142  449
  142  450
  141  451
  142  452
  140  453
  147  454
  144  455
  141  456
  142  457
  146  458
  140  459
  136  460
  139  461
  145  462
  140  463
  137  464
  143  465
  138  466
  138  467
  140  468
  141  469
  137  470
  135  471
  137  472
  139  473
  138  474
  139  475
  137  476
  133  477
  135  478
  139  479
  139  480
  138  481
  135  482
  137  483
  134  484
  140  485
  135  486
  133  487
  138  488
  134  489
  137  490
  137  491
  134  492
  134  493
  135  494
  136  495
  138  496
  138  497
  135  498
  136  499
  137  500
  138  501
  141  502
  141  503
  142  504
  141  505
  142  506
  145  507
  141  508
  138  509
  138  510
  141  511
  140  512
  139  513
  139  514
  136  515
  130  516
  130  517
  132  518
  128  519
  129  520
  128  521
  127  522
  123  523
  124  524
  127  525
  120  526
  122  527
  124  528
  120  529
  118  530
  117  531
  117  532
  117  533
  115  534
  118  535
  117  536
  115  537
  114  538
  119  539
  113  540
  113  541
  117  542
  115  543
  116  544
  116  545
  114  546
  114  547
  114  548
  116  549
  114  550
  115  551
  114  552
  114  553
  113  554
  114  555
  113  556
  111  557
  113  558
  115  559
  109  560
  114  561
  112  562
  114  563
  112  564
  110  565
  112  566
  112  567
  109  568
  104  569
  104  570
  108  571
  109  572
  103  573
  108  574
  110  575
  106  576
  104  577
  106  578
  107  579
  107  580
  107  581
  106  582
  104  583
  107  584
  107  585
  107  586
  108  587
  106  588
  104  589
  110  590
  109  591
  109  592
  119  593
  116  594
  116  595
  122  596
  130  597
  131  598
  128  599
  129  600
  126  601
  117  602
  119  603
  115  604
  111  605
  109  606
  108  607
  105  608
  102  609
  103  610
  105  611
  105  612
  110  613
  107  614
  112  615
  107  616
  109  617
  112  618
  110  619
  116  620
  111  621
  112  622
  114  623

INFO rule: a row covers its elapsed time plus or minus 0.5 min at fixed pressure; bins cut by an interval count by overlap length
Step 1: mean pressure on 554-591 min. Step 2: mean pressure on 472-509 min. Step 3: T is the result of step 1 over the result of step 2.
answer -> 0.79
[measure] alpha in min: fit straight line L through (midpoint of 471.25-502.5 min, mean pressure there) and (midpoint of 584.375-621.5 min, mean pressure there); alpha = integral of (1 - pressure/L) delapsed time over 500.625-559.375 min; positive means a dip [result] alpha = 1.8 min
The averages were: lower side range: 137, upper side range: 113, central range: 124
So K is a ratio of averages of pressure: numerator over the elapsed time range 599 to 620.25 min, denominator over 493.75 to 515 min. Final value 0.8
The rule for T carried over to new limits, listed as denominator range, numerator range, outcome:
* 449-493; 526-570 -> 0.83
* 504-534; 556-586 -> 0.84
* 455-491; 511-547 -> 0.89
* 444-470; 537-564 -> 0.81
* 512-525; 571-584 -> 0.82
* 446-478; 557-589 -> 0.77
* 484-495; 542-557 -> 0.84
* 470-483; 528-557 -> 0.84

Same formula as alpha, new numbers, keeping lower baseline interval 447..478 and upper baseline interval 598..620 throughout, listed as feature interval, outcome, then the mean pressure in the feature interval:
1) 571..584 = 1.30 min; 106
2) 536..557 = 1.61 min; 115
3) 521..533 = 0.56 min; 122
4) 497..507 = -0.53 min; 139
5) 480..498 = -0.16 min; 136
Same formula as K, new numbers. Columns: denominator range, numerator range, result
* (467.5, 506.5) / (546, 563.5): 0.83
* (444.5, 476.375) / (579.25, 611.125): 0.80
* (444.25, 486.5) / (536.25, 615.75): 0.80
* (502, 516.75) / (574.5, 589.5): 0.76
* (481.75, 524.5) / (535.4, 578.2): 0.83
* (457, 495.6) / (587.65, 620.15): 0.82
